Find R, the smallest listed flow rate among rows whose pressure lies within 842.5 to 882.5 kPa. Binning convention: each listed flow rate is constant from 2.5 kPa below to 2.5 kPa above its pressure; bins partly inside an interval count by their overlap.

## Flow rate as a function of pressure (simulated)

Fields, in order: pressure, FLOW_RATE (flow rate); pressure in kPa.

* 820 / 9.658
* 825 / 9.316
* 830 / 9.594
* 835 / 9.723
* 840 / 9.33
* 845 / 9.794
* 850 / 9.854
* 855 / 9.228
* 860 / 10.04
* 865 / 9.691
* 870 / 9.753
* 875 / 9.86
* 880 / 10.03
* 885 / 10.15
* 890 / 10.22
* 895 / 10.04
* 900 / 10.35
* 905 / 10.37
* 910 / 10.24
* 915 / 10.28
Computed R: 9.228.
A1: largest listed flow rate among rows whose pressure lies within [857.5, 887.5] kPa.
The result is 10.15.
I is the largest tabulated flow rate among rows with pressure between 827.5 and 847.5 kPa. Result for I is 9.794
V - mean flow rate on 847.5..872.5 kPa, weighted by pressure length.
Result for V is 9.71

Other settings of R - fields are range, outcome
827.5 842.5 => 9.33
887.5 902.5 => 10.04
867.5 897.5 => 9.753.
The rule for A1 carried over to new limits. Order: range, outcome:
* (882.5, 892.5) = 10.22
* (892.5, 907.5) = 10.37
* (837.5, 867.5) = 10.04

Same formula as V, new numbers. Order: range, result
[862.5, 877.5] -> 9.77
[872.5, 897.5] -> 10.1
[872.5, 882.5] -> 9.94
